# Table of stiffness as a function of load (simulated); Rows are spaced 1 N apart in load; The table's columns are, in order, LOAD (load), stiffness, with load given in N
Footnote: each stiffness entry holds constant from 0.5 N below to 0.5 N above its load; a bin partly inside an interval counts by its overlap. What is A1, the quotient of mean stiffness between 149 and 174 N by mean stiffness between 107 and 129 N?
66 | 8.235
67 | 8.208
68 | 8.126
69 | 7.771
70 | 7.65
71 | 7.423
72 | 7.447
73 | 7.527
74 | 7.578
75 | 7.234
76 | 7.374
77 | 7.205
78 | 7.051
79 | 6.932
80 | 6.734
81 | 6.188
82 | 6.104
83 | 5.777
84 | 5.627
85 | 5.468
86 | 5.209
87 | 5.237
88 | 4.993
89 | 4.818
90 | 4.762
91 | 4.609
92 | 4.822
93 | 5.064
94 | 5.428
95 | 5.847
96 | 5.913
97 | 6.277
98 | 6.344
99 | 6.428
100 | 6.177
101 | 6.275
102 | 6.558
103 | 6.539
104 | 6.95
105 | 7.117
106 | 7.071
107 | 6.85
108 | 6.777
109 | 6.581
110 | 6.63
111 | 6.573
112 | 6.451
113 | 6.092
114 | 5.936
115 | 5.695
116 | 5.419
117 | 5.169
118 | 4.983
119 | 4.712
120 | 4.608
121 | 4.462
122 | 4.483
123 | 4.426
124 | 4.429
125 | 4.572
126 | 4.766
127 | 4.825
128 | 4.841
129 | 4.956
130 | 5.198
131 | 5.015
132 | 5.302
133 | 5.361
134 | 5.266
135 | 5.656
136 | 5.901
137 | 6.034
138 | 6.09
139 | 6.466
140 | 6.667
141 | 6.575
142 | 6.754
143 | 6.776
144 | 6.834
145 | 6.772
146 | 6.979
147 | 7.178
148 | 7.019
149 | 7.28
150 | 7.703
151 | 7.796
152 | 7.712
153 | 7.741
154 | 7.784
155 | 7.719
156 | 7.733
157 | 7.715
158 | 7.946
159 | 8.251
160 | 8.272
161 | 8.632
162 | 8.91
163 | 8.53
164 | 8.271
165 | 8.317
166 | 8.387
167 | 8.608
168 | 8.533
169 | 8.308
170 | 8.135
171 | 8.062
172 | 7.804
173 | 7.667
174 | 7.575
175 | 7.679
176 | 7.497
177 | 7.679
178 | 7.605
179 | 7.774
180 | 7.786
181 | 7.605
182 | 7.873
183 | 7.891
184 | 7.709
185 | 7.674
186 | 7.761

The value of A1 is 1.5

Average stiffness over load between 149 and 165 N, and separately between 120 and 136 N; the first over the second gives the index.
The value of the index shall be 1.63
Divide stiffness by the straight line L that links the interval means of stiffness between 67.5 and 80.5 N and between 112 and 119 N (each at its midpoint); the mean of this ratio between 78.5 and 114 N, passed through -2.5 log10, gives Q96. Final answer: 0.05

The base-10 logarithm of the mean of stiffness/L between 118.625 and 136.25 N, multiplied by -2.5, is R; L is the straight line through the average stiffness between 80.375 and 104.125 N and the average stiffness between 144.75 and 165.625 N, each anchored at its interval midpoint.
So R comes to 0.37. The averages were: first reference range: 5.71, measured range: 4.92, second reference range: 7.84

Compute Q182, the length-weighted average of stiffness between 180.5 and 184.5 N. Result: 7.77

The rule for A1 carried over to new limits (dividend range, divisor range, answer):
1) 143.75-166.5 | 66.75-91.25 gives 1.20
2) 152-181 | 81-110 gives 1.35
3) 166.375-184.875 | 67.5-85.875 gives 1.14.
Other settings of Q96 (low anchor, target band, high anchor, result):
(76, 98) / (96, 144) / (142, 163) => 0.15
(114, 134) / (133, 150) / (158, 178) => -0.05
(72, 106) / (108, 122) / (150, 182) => 0.20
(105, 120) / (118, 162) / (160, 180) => 0.13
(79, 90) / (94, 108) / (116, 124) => -0.24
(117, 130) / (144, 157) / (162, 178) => -0.12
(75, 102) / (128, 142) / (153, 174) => 0.26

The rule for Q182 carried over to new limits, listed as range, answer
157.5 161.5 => 8.28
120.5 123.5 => 4.46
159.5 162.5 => 8.6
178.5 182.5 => 7.76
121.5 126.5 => 4.54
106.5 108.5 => 6.81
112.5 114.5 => 6.01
